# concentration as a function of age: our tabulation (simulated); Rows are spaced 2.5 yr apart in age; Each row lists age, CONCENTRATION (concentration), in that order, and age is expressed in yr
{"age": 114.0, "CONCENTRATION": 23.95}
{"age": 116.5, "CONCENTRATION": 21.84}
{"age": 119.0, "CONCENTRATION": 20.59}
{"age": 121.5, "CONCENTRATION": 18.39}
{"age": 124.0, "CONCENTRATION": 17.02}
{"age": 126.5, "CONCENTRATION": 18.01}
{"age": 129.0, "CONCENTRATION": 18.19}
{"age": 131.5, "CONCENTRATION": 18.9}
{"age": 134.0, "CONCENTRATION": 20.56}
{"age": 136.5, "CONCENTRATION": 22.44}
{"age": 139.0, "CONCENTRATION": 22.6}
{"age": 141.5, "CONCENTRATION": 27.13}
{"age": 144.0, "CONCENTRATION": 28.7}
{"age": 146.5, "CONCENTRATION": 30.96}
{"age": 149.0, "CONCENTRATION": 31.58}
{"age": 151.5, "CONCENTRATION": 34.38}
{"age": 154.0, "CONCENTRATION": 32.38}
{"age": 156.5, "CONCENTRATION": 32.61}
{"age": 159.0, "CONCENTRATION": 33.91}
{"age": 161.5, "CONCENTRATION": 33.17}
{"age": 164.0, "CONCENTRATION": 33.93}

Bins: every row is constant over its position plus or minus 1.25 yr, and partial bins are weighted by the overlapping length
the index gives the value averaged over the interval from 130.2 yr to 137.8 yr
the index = 20.6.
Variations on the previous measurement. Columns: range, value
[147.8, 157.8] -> 32.7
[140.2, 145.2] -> 27.9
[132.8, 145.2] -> 24.3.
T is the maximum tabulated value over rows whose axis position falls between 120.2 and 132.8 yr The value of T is 18.9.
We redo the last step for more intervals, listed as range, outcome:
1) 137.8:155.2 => 34.38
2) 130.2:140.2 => 22.6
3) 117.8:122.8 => 20.59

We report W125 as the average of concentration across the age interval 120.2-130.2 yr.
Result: 17.9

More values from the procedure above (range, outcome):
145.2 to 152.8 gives 32.3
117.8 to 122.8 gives 19.5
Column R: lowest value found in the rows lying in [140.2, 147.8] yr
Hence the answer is 27.13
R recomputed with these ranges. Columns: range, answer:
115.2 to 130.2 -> 17.02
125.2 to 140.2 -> 18.01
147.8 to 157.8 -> 31.58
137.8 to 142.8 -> 22.6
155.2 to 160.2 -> 32.61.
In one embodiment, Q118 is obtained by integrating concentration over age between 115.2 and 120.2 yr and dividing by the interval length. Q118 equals 21.2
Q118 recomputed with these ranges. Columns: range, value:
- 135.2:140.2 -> 22.5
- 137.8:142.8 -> 24.9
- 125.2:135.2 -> 18.9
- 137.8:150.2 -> 28.2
